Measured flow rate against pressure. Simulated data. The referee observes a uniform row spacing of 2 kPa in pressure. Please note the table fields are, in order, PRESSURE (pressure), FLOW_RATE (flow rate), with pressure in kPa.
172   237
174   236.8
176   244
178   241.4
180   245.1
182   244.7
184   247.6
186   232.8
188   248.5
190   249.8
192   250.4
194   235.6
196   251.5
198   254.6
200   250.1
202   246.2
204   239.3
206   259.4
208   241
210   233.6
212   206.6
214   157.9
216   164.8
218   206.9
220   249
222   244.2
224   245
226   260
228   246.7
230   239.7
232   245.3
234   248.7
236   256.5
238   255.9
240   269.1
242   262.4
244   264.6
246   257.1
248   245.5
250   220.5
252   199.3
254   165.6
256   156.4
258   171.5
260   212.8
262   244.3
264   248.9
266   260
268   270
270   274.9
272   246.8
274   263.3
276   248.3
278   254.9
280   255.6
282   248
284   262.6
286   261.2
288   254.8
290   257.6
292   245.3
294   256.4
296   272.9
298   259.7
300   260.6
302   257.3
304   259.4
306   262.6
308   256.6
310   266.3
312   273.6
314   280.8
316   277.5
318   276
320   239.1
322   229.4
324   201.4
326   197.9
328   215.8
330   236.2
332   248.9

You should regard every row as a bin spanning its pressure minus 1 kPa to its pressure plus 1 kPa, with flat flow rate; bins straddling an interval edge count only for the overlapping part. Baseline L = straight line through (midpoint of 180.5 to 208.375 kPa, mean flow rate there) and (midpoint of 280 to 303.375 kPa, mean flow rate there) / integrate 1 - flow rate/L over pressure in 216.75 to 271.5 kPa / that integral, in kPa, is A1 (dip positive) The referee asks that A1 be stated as 3.20 kPa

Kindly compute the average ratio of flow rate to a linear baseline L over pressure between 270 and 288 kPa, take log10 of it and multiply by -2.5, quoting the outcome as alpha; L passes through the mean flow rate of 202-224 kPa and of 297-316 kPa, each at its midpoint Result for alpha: -0.02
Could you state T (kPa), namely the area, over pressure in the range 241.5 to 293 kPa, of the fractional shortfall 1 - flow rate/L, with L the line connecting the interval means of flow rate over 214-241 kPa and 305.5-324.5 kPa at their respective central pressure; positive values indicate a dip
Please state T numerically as 1.4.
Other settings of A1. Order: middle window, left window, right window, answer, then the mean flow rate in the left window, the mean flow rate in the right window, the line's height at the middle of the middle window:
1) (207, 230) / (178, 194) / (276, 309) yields 2.3 kPa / 245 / 258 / 249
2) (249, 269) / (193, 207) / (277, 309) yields 3.1 kPa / 248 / 258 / 254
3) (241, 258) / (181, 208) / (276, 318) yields 2.4 kPa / 247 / 261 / 255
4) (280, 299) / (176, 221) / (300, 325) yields -0.4 kPa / 235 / 257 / 252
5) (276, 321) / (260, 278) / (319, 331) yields -4.7 kPa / 254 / 220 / 236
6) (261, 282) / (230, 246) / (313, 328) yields -0.5 kPa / 256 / 241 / 250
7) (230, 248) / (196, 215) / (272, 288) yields -0.9 kPa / 233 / 256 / 243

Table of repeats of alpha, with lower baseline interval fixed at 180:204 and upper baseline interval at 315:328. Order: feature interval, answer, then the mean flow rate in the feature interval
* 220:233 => -0.016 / 247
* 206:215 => 0.139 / 215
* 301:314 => -0.120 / 264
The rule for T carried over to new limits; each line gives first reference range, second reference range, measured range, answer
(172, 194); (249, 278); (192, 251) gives -1.0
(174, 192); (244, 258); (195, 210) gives -0.9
